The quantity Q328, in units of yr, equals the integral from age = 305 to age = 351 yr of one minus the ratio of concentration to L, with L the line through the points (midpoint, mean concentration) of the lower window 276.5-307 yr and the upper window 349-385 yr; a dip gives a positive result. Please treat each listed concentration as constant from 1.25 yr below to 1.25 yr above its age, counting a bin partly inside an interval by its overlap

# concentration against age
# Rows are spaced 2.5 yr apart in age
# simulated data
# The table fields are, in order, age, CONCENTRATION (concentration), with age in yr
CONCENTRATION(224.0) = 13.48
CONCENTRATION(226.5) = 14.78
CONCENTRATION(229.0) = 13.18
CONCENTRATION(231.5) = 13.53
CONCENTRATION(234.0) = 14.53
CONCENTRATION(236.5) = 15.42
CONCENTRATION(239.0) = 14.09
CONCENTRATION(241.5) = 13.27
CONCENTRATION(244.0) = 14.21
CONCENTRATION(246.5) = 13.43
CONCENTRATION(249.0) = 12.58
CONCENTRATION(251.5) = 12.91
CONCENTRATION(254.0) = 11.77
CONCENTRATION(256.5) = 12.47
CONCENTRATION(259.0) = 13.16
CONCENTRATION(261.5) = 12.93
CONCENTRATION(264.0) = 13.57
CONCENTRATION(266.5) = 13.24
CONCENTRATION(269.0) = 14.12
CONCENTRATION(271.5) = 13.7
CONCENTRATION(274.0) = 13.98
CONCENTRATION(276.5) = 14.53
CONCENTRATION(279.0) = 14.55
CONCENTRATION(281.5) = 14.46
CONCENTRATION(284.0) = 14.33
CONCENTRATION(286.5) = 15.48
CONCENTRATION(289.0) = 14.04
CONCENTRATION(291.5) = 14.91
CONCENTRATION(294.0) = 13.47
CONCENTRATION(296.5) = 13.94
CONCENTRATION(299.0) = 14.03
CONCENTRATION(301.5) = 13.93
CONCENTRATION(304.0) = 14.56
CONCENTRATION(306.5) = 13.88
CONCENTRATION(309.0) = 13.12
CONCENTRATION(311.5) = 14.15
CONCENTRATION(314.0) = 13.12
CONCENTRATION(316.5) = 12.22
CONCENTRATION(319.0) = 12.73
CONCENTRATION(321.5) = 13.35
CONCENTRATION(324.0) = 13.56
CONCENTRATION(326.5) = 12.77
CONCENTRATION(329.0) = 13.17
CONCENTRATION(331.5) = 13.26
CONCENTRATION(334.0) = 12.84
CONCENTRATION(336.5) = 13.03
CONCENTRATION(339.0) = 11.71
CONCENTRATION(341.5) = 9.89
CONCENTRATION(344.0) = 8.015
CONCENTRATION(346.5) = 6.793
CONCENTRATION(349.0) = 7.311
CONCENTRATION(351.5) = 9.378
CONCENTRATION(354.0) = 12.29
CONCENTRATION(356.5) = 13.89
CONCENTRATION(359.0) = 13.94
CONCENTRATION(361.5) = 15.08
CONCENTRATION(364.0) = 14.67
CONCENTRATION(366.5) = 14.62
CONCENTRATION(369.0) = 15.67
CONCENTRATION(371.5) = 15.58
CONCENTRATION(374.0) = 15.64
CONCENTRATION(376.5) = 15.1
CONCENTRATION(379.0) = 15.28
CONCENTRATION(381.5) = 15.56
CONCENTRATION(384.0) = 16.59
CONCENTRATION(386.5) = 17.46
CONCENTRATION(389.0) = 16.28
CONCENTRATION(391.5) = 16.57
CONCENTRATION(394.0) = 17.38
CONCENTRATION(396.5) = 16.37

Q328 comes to 7.7 yr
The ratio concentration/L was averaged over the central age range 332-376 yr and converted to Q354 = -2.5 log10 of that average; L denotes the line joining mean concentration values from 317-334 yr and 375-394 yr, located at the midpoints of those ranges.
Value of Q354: 0.18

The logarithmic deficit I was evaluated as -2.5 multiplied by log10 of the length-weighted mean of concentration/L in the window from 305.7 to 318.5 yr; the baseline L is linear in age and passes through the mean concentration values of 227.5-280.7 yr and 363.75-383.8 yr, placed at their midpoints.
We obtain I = 0.09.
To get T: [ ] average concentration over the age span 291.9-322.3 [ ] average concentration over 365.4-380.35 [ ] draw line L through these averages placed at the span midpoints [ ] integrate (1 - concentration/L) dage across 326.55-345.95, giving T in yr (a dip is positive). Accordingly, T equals 3.7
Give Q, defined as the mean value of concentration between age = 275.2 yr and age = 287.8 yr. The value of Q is 14.7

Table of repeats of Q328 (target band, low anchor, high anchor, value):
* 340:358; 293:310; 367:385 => 6.29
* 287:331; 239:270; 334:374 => -3.26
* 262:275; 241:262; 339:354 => -1.53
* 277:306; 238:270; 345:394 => -1.78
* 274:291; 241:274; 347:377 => -1.65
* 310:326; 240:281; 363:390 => 1.51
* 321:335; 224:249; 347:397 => 1.19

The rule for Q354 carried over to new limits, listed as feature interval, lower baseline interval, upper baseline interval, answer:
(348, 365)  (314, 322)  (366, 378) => 0.18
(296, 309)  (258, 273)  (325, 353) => -0.16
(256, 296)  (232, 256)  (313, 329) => -0.05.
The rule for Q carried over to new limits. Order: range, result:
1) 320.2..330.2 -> 13.2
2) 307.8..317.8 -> 13.2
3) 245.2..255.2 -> 12.7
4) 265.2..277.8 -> 13.9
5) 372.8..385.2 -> 15.6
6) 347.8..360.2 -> 11.4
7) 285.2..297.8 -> 14.4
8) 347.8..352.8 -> 8.39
